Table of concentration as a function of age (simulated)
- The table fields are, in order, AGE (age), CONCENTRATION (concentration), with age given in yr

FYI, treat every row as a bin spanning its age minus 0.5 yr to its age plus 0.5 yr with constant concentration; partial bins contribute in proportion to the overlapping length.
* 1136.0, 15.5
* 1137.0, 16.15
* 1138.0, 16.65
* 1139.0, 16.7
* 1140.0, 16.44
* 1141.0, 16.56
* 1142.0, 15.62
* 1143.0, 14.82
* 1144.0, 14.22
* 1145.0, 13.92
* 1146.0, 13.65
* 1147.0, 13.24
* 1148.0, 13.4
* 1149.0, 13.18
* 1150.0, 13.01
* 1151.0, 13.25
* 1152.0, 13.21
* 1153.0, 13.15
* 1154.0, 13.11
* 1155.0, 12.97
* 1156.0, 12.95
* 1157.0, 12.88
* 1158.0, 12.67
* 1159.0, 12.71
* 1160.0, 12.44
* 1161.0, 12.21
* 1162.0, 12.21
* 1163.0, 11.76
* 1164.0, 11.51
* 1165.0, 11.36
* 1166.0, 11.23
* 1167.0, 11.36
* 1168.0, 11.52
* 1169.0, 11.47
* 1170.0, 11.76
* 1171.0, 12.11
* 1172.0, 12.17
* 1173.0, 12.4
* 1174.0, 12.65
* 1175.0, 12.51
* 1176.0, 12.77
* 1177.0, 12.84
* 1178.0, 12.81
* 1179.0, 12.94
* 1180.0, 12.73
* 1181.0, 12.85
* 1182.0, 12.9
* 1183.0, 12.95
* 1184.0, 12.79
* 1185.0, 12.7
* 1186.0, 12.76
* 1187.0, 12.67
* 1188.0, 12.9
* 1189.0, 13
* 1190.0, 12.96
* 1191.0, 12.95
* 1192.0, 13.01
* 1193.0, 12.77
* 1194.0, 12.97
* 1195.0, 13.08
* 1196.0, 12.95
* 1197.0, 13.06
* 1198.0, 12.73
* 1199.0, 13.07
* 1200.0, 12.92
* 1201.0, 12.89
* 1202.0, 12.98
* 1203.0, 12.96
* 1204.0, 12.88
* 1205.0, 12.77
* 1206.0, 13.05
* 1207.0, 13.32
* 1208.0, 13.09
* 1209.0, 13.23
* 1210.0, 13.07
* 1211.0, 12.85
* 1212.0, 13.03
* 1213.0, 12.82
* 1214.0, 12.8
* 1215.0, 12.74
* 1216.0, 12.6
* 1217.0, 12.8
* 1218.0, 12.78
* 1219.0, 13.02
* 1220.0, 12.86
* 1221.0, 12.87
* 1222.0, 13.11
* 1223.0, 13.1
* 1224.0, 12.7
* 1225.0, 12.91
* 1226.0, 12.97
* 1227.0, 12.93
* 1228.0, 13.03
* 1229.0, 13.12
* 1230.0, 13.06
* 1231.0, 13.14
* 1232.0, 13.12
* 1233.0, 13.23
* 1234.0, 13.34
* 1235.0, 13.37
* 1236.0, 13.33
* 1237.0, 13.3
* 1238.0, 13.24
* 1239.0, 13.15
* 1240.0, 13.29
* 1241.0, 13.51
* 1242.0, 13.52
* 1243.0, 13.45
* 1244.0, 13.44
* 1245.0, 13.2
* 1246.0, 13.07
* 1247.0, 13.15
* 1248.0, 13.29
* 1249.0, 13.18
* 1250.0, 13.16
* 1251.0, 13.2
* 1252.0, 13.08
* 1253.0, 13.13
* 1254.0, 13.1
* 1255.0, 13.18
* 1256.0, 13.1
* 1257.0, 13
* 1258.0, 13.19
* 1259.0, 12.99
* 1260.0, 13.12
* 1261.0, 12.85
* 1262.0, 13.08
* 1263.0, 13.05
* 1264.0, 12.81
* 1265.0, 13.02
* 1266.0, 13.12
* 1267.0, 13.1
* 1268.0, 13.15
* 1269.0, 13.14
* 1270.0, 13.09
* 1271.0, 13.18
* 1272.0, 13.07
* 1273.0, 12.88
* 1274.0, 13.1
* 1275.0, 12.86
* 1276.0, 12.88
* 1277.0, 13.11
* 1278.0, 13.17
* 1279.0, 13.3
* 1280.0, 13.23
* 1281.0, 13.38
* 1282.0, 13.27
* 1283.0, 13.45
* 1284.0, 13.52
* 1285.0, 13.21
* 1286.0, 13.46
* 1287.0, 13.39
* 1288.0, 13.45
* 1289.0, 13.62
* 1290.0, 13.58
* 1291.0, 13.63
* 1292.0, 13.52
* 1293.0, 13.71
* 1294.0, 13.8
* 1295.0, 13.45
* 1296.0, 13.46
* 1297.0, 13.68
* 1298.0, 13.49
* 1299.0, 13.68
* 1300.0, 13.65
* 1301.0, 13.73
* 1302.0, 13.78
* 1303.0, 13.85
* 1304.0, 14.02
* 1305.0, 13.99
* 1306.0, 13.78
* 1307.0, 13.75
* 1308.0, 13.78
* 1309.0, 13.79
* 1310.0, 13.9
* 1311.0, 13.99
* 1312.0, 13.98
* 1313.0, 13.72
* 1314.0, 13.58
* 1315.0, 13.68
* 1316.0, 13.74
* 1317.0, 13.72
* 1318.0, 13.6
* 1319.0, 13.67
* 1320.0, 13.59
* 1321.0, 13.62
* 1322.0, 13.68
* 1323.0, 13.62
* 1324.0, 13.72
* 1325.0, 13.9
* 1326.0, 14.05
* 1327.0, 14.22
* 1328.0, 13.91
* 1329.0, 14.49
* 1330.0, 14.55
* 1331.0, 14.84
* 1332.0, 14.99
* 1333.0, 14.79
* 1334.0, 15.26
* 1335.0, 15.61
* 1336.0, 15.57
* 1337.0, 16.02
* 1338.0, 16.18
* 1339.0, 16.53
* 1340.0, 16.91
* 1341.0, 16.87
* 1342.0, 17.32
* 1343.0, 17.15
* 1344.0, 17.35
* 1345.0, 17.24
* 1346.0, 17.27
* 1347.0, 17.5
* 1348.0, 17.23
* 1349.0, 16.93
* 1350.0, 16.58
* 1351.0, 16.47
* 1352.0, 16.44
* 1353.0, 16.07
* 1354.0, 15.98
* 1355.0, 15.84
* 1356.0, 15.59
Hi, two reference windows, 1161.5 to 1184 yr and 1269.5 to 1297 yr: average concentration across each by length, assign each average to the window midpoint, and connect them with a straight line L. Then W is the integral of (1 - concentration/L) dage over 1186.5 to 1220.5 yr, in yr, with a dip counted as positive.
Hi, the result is -1.1 yr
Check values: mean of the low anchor 12.2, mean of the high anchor 13.3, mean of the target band 12.9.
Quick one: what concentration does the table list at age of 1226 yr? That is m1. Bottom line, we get 12.97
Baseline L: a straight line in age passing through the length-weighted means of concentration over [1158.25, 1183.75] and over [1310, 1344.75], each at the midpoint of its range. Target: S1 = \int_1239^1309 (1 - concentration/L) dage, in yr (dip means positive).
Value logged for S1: 3.0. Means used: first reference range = 12.3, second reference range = 14.8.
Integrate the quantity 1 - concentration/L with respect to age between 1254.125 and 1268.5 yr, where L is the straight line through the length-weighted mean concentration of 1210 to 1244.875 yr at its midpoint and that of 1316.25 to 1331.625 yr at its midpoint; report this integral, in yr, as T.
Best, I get 0.4 yr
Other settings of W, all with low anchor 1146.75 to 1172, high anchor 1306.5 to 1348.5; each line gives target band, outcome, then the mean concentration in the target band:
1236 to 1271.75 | 1.71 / 13.2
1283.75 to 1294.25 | 0.60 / 13.5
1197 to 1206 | 0.09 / 12.9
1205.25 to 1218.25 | 0.25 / 12.9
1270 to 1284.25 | 1.02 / 13.2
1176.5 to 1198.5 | -0.08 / 12.9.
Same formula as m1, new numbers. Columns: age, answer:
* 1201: 12.89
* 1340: 16.91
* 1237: 13.3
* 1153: 13.15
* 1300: 13.65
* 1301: 13.73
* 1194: 12.97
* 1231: 13.14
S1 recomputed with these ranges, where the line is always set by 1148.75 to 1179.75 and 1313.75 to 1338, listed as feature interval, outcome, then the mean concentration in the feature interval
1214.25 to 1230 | 0.23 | 12.9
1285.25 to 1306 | 0.47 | 13.6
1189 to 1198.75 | -0.14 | 12.9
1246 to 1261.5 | 0.41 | 13.1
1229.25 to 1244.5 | -0.03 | 13.3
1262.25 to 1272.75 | 0.43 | 13.1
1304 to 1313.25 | 0.16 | 13.9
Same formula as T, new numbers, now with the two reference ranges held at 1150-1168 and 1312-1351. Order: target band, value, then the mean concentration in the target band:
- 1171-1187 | 0.0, 12.7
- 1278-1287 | 0.7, 13.3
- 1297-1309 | 0.8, 13.8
